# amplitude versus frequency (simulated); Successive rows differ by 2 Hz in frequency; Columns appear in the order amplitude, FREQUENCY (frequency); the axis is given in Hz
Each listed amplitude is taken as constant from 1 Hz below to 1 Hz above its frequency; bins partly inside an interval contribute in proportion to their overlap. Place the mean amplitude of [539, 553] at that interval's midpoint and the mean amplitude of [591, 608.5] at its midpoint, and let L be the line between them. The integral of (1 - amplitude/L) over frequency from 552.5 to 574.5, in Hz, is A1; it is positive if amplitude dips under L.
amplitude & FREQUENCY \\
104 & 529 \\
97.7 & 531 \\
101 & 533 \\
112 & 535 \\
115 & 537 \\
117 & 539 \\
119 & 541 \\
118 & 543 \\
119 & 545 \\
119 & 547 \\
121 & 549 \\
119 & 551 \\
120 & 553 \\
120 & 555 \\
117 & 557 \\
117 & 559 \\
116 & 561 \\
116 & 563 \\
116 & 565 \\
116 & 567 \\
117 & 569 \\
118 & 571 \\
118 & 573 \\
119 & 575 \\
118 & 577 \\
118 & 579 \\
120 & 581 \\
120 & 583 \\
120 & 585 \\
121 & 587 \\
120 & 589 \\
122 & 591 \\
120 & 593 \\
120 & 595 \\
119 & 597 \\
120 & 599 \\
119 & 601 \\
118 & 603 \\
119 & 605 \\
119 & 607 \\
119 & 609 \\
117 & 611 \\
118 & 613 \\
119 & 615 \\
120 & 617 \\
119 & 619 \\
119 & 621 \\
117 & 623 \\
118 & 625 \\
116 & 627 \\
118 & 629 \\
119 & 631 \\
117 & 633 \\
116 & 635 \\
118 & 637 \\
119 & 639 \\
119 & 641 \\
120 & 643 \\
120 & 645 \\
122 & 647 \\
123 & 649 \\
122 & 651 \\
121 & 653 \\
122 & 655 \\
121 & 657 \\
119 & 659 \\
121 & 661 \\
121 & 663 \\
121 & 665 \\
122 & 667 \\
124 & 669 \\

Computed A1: 0.3 Hz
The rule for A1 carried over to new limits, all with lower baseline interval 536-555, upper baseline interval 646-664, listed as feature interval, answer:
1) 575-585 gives 0.03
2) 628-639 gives 0.28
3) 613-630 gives 0.32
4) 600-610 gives 0.11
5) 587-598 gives -0.04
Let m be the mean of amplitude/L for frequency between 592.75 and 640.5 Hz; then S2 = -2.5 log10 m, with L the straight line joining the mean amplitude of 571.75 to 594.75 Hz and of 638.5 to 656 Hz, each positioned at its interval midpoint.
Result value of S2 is 0.02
